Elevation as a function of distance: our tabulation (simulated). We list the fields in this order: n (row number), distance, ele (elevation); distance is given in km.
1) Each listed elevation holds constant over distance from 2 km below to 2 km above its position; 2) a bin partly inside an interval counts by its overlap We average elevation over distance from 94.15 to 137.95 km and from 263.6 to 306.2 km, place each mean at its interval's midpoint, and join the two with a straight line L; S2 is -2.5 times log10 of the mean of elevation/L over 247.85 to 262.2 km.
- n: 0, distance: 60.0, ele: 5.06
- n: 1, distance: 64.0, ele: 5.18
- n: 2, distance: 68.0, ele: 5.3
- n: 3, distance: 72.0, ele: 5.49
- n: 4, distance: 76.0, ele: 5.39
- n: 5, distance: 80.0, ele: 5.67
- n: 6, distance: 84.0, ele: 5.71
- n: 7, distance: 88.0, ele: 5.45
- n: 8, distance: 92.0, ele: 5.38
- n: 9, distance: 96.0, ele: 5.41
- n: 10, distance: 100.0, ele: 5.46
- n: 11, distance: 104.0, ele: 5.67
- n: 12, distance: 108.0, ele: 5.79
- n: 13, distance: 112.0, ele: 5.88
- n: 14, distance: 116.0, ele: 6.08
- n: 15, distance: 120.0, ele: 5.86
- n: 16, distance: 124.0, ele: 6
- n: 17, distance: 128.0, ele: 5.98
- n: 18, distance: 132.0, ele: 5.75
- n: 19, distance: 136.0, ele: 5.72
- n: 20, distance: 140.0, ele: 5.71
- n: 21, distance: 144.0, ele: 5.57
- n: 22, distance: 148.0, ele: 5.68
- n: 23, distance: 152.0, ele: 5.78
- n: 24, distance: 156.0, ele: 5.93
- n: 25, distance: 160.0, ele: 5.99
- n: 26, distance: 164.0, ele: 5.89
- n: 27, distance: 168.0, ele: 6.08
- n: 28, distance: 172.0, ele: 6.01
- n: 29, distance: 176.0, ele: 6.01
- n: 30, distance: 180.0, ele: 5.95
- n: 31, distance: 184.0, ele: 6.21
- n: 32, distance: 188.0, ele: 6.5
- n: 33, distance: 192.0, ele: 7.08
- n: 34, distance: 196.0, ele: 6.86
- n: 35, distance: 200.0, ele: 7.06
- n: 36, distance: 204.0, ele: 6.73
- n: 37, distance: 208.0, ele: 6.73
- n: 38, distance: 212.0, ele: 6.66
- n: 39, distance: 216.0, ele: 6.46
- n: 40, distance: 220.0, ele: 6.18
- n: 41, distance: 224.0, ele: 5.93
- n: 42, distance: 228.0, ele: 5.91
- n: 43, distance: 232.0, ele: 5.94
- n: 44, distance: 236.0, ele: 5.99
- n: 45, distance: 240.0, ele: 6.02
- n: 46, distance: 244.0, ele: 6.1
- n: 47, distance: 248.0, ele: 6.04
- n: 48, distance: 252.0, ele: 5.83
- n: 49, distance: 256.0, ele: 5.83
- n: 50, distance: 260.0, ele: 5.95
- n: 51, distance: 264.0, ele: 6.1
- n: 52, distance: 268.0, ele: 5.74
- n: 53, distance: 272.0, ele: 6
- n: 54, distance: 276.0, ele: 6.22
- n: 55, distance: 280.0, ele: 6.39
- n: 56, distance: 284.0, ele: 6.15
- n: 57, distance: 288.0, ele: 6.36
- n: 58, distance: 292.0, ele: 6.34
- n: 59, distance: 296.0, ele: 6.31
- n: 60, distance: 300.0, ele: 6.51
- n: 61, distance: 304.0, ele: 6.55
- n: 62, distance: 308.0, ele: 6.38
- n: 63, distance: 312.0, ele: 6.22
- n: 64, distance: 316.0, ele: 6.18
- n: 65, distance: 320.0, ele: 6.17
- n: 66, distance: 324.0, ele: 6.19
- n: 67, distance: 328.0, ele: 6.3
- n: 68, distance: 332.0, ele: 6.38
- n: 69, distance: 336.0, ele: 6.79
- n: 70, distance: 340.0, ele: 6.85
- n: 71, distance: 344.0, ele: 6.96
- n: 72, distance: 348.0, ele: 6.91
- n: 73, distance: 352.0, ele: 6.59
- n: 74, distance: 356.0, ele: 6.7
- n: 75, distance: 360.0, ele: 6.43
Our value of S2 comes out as 0.05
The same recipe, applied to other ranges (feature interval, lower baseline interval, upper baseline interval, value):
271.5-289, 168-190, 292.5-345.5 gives 0.02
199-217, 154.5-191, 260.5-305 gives -0.10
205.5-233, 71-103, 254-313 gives -0.05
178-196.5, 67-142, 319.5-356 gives -0.09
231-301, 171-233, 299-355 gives 0.06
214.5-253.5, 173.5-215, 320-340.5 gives 0.09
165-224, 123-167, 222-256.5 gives -0.10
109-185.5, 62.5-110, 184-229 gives 0.02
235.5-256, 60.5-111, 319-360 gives 0.04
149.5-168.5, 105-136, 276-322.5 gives 0.01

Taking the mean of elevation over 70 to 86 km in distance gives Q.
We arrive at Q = 5.56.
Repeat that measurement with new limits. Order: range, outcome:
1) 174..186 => 6.06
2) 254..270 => 5.91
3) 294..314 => 6.39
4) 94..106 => 5.51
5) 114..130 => 5.98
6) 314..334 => 6.24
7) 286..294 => 6.35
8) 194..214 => 6.81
